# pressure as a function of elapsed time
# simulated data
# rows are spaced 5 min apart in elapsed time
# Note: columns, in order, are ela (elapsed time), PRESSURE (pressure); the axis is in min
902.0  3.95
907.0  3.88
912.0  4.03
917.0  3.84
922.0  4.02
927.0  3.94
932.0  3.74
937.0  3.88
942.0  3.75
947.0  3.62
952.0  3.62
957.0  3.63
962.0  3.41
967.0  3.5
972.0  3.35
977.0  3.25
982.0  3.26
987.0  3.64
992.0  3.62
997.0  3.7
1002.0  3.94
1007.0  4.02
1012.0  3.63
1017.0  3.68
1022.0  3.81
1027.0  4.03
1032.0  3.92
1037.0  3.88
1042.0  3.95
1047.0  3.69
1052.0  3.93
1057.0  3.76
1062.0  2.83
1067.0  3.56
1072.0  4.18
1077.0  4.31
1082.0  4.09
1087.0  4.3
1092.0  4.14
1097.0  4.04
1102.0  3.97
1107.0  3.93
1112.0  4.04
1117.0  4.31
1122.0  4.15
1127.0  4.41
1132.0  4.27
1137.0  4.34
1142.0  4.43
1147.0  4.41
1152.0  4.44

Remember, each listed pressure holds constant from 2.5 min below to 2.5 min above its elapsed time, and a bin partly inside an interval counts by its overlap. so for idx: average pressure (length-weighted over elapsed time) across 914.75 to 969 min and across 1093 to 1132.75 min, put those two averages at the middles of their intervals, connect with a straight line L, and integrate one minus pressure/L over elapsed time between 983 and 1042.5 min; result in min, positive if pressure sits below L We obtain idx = 1.45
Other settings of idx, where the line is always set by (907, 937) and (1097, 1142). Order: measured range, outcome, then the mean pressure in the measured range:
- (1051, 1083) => 2.5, 3.79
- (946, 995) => 6.0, 3.49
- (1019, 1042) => 0.9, 3.91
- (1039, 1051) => 0.7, 3.84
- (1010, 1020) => 0.9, 3.66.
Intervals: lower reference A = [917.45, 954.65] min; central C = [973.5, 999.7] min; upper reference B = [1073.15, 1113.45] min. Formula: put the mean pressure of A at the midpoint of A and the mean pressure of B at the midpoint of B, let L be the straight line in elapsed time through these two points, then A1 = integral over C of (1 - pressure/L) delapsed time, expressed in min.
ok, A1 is 2.7 min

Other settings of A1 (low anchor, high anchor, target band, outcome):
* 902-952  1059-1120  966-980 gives 1.9 min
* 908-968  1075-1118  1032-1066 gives 2.7 min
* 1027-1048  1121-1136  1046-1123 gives 2.8 min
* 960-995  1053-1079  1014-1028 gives -0.9 min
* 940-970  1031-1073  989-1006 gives -0.6 min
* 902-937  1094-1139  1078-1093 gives -0.3 min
